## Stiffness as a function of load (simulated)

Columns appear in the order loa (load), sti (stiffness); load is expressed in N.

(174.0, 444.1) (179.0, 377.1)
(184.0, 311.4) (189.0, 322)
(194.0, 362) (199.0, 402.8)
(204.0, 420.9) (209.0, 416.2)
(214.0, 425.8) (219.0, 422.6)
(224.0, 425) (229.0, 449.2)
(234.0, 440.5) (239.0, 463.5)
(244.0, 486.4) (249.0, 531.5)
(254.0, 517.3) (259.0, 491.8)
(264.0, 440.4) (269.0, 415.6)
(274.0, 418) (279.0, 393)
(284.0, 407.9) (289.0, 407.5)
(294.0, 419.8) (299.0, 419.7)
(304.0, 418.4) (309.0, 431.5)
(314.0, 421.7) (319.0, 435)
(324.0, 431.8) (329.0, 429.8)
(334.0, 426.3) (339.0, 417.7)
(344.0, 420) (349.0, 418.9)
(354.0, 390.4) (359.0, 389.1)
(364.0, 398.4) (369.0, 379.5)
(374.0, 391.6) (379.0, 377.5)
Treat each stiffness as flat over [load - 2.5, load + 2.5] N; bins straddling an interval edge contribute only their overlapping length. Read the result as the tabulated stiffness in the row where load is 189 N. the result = 322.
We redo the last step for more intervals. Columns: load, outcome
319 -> 435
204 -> 420.9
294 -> 419.8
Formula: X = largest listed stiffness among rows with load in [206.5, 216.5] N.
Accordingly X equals 425.8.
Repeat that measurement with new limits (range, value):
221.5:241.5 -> 463.5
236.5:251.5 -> 531.5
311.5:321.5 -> 435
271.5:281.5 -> 418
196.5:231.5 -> 449.2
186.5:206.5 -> 420.9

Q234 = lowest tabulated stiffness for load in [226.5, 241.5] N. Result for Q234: 440.5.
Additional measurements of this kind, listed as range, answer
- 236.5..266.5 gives 440.4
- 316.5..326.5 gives 431.8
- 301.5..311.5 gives 418.4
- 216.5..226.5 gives 422.6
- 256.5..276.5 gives 415.6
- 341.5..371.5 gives 379.5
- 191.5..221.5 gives 362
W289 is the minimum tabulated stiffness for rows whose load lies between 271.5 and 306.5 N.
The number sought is 393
